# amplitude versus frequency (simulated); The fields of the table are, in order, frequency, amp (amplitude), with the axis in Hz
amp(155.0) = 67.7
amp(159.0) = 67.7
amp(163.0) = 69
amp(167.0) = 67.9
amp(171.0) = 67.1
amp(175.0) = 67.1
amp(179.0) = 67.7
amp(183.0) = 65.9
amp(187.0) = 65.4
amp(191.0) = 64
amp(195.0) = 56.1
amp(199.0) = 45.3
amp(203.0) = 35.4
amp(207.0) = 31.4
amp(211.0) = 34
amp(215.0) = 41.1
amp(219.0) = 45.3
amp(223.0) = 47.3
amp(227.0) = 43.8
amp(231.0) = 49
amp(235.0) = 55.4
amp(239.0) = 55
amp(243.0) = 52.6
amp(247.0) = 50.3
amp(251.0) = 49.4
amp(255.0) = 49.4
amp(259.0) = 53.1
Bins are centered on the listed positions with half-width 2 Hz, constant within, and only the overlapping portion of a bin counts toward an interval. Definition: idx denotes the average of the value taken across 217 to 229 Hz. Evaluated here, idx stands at 45.5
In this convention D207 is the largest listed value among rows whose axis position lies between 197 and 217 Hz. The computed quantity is 45.3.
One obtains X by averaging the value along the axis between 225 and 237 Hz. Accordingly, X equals 49.4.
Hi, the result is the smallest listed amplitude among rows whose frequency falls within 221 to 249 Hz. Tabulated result 43.8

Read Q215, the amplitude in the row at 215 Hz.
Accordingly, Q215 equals 41.1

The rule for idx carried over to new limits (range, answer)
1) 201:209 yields 33.4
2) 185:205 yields 53.2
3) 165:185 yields 67.1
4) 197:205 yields 40.3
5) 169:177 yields 67.1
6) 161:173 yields 68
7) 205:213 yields 32.7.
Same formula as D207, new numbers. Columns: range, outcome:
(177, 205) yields 67.7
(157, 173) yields 69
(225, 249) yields 55.4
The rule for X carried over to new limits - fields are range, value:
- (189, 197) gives 60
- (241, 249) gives 51.5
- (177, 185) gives 66.8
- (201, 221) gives 37.4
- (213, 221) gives 43.2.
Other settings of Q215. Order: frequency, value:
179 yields 67.7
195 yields 56.1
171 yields 67.1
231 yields 49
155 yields 67.7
